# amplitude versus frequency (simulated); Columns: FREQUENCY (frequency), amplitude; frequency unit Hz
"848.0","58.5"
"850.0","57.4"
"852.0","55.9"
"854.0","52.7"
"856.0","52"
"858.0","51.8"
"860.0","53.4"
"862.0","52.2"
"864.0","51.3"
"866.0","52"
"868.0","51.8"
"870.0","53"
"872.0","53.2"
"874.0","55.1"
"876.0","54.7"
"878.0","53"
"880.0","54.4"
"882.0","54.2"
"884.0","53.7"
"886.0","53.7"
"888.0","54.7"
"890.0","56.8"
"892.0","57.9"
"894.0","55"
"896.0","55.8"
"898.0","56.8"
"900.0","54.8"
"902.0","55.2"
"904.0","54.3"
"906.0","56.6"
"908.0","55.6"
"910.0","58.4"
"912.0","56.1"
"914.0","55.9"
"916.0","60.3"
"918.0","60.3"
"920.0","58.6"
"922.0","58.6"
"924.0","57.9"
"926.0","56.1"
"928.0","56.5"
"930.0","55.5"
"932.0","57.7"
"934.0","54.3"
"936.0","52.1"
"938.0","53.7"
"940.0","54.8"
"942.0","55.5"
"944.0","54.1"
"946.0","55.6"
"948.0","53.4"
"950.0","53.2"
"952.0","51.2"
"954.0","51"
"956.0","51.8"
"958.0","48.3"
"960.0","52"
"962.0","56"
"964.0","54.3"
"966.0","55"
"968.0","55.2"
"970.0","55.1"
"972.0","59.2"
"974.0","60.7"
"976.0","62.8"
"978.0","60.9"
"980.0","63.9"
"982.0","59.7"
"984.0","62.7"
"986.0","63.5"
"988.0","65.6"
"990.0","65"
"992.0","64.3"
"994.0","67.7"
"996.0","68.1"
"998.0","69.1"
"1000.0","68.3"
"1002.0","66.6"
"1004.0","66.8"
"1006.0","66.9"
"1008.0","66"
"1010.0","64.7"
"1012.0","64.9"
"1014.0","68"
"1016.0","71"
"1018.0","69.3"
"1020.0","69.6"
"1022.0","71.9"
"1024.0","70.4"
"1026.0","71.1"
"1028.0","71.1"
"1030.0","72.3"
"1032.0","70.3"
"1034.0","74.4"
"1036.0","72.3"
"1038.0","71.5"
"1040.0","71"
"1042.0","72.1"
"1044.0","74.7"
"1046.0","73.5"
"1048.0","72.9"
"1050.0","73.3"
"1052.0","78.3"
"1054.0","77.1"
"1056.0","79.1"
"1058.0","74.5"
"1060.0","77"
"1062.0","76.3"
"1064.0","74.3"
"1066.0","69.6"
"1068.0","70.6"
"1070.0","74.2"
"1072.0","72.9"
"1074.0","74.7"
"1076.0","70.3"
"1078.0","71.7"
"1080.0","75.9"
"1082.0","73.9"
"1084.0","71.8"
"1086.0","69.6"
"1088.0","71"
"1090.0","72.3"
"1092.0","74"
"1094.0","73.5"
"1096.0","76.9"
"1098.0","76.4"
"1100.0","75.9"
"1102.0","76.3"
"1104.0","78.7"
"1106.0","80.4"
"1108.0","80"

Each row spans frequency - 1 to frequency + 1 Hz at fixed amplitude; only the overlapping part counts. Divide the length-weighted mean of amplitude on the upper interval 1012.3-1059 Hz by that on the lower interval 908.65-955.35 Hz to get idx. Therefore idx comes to 1.30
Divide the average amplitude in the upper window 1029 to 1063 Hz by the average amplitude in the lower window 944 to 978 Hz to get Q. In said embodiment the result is 1.35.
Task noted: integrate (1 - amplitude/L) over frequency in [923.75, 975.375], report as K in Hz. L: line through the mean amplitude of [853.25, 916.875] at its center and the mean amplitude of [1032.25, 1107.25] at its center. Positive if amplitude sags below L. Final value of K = 5.7 Hz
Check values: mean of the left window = 54.6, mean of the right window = 74.1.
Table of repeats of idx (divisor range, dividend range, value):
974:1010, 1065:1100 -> 1.12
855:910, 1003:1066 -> 1.32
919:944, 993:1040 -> 1.24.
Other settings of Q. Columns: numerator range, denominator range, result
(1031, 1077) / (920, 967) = 1.36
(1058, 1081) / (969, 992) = 1.19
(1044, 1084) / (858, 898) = 1.37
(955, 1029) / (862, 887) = 1.19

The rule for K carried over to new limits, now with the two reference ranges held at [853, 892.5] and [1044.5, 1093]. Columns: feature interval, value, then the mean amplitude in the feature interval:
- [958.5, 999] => 2.28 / 60.9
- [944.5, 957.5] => 1.90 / 52.6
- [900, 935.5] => 0.82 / 56.8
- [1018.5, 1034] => -0.40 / 71.1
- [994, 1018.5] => -0.07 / 67.4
